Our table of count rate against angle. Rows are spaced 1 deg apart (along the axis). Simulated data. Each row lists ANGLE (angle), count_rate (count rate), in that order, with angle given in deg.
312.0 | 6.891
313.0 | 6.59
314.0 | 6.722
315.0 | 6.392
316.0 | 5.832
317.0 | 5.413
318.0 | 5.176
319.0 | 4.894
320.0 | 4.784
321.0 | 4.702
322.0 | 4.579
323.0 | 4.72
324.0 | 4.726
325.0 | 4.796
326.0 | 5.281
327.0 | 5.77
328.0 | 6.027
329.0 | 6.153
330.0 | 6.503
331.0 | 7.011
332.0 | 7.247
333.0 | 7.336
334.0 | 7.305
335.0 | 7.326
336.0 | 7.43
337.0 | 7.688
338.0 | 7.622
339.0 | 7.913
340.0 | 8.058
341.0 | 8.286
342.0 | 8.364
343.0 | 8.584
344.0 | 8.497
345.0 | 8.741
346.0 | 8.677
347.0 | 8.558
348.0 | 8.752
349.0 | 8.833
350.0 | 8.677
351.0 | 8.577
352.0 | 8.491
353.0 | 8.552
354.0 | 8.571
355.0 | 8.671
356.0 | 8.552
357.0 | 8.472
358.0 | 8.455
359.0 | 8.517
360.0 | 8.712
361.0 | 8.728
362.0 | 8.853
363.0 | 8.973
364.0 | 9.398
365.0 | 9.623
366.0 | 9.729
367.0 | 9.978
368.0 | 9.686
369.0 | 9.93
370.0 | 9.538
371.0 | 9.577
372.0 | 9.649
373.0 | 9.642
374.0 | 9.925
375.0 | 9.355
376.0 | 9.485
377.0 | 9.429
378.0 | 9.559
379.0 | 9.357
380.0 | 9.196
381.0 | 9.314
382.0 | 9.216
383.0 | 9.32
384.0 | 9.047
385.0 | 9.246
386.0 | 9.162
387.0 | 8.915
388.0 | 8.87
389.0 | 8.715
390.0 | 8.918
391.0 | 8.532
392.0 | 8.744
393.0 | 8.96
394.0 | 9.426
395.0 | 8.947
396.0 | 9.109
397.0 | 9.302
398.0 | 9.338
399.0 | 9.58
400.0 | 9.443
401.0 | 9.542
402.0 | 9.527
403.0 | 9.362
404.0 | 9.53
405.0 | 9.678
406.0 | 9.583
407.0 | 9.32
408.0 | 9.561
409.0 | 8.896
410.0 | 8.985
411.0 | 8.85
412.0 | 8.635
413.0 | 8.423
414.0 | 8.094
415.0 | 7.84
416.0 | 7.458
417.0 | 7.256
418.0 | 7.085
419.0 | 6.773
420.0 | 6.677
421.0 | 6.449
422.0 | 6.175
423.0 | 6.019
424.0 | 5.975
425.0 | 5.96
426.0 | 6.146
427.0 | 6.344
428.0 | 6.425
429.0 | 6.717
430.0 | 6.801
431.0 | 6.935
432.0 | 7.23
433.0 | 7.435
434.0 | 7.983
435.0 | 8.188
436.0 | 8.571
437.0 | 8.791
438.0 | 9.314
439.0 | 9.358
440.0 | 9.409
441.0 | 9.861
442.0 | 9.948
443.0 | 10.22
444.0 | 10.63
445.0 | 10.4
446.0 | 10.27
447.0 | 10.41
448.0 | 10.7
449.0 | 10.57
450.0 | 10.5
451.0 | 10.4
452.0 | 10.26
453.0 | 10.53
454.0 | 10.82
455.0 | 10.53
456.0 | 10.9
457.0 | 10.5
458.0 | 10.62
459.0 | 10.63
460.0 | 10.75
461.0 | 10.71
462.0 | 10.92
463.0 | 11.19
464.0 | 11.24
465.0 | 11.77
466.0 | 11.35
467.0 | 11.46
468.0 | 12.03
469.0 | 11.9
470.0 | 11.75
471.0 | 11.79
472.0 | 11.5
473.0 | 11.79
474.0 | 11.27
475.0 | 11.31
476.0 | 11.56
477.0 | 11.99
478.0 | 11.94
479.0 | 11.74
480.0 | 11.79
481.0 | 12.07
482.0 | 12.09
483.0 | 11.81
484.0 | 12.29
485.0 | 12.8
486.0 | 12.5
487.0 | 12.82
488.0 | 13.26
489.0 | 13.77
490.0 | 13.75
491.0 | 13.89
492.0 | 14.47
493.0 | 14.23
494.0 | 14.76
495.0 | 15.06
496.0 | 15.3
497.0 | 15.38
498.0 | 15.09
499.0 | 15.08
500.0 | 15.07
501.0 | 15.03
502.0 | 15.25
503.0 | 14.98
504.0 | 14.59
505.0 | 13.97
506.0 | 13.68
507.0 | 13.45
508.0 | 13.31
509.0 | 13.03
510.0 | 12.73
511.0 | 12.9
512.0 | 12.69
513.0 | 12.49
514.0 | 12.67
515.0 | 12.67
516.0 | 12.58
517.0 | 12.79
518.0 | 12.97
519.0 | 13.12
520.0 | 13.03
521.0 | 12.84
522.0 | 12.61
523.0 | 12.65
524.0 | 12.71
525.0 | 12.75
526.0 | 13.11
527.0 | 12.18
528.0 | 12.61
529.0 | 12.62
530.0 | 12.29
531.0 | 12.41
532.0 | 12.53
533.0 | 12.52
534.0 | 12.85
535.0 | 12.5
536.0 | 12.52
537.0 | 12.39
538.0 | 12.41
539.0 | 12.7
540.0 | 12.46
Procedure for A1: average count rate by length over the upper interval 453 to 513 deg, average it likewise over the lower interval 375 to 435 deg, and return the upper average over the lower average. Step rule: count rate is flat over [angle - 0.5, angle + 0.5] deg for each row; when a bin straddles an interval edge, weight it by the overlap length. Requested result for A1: 1.5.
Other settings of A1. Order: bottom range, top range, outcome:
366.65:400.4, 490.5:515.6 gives 1.51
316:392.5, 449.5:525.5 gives 1.55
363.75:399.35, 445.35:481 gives 1.19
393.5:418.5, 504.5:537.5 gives 1.44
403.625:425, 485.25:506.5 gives 1.82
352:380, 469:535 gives 1.42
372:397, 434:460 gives 1.09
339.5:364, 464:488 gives 1.38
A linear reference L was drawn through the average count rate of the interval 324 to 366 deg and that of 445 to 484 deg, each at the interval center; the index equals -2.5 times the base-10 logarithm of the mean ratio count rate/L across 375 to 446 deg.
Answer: 0.13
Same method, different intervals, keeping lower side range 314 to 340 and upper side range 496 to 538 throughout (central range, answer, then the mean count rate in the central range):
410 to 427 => 0.31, 7.15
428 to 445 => 0.20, 8.58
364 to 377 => -0.24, 9.66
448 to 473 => 0.01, 11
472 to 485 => 0.00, 11.8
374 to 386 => -0.15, 9.34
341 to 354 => -0.24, 8.59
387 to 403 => -0.05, 9.13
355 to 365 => -0.19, 8.78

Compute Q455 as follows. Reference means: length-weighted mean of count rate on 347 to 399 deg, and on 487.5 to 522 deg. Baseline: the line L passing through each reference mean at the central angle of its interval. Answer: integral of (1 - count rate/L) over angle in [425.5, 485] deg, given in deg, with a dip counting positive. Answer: 9.0 deg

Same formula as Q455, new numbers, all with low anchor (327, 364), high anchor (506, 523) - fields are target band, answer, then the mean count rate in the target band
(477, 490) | -0.5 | 12.4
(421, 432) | 4.2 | 6.39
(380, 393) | 0.3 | 9.01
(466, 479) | 0.0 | 11.7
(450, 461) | 0.6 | 10.6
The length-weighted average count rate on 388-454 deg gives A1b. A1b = 8.65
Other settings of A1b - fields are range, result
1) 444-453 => 10.5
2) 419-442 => 7.44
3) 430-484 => 10.5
